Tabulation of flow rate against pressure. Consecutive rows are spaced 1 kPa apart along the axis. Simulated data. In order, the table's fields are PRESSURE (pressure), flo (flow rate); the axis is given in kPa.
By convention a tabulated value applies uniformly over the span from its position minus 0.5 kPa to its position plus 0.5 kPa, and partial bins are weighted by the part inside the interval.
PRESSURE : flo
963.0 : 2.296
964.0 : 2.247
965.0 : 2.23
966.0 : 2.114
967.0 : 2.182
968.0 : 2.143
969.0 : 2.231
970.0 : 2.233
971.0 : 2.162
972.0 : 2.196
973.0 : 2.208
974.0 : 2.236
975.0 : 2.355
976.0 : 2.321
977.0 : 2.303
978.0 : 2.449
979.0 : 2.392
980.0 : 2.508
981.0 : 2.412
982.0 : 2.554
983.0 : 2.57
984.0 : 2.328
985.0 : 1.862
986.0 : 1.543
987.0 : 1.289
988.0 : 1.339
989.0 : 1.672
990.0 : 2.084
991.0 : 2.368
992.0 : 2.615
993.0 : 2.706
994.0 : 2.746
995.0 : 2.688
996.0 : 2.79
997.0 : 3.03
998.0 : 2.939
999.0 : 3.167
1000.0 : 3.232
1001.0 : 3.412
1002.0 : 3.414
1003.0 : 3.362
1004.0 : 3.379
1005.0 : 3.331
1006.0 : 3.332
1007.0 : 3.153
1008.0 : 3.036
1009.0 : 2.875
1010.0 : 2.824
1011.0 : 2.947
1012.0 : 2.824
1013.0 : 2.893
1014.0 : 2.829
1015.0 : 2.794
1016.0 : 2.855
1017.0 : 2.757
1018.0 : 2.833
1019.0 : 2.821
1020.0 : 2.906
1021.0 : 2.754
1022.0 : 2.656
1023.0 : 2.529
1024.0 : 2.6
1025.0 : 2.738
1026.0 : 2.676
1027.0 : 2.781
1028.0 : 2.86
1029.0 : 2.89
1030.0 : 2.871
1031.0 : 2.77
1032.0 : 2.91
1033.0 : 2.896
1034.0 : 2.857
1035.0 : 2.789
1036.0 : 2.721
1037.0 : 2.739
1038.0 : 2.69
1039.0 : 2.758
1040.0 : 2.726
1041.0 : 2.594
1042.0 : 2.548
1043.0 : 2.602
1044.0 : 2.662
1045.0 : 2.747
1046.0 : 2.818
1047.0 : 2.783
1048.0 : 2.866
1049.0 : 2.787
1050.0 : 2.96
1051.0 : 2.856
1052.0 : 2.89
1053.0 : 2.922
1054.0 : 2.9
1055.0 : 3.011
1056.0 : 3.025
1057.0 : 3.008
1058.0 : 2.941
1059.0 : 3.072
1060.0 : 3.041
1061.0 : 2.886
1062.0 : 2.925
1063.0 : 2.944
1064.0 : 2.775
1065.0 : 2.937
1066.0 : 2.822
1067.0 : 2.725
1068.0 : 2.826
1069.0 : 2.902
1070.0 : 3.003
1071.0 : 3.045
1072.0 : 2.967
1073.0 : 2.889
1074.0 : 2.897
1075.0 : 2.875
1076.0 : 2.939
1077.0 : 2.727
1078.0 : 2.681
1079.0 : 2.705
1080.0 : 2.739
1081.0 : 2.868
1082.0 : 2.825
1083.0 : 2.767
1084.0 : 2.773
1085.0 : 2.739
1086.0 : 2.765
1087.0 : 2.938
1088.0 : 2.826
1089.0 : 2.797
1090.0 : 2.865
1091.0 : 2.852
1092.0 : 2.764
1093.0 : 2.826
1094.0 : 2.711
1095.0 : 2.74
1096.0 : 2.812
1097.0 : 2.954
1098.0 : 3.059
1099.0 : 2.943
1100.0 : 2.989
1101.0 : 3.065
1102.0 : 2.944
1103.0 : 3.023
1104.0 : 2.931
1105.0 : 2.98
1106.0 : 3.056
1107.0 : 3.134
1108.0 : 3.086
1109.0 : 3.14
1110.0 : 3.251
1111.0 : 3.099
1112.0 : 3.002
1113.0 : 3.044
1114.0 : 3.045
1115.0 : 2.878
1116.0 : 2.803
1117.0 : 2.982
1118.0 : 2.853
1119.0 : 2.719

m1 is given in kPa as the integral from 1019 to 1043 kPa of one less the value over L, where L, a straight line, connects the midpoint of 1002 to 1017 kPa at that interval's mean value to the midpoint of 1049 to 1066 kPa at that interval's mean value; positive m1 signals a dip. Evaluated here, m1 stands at 1.94 kPa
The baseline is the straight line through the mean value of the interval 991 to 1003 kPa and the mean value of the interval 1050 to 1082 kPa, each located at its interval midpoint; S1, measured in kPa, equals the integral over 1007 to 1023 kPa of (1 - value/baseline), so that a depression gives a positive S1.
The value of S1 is 0.6 kPa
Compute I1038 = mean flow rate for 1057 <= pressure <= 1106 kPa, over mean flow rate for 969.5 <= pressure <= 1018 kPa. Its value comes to 1.1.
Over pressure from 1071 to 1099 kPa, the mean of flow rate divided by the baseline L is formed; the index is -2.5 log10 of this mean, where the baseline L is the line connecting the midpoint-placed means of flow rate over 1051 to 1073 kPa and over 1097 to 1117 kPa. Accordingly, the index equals 0.05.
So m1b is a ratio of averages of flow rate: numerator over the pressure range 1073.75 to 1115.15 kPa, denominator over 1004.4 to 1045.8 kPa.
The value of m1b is 1.03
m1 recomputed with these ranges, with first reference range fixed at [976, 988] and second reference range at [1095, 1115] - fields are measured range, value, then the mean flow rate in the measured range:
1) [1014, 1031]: -2.2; 2.77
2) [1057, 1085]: -0.9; 2.87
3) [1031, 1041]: -0.9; 2.78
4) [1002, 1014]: -3.8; 3.09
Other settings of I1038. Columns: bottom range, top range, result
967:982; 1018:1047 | 1.19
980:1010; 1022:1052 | 1.04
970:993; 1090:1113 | 1.36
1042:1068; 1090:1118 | 1.03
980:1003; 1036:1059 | 1.12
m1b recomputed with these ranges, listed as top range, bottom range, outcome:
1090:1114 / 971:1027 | 1.13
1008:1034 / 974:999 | 1.20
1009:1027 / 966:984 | 1.20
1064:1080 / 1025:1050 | 1.03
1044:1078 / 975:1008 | 1.11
